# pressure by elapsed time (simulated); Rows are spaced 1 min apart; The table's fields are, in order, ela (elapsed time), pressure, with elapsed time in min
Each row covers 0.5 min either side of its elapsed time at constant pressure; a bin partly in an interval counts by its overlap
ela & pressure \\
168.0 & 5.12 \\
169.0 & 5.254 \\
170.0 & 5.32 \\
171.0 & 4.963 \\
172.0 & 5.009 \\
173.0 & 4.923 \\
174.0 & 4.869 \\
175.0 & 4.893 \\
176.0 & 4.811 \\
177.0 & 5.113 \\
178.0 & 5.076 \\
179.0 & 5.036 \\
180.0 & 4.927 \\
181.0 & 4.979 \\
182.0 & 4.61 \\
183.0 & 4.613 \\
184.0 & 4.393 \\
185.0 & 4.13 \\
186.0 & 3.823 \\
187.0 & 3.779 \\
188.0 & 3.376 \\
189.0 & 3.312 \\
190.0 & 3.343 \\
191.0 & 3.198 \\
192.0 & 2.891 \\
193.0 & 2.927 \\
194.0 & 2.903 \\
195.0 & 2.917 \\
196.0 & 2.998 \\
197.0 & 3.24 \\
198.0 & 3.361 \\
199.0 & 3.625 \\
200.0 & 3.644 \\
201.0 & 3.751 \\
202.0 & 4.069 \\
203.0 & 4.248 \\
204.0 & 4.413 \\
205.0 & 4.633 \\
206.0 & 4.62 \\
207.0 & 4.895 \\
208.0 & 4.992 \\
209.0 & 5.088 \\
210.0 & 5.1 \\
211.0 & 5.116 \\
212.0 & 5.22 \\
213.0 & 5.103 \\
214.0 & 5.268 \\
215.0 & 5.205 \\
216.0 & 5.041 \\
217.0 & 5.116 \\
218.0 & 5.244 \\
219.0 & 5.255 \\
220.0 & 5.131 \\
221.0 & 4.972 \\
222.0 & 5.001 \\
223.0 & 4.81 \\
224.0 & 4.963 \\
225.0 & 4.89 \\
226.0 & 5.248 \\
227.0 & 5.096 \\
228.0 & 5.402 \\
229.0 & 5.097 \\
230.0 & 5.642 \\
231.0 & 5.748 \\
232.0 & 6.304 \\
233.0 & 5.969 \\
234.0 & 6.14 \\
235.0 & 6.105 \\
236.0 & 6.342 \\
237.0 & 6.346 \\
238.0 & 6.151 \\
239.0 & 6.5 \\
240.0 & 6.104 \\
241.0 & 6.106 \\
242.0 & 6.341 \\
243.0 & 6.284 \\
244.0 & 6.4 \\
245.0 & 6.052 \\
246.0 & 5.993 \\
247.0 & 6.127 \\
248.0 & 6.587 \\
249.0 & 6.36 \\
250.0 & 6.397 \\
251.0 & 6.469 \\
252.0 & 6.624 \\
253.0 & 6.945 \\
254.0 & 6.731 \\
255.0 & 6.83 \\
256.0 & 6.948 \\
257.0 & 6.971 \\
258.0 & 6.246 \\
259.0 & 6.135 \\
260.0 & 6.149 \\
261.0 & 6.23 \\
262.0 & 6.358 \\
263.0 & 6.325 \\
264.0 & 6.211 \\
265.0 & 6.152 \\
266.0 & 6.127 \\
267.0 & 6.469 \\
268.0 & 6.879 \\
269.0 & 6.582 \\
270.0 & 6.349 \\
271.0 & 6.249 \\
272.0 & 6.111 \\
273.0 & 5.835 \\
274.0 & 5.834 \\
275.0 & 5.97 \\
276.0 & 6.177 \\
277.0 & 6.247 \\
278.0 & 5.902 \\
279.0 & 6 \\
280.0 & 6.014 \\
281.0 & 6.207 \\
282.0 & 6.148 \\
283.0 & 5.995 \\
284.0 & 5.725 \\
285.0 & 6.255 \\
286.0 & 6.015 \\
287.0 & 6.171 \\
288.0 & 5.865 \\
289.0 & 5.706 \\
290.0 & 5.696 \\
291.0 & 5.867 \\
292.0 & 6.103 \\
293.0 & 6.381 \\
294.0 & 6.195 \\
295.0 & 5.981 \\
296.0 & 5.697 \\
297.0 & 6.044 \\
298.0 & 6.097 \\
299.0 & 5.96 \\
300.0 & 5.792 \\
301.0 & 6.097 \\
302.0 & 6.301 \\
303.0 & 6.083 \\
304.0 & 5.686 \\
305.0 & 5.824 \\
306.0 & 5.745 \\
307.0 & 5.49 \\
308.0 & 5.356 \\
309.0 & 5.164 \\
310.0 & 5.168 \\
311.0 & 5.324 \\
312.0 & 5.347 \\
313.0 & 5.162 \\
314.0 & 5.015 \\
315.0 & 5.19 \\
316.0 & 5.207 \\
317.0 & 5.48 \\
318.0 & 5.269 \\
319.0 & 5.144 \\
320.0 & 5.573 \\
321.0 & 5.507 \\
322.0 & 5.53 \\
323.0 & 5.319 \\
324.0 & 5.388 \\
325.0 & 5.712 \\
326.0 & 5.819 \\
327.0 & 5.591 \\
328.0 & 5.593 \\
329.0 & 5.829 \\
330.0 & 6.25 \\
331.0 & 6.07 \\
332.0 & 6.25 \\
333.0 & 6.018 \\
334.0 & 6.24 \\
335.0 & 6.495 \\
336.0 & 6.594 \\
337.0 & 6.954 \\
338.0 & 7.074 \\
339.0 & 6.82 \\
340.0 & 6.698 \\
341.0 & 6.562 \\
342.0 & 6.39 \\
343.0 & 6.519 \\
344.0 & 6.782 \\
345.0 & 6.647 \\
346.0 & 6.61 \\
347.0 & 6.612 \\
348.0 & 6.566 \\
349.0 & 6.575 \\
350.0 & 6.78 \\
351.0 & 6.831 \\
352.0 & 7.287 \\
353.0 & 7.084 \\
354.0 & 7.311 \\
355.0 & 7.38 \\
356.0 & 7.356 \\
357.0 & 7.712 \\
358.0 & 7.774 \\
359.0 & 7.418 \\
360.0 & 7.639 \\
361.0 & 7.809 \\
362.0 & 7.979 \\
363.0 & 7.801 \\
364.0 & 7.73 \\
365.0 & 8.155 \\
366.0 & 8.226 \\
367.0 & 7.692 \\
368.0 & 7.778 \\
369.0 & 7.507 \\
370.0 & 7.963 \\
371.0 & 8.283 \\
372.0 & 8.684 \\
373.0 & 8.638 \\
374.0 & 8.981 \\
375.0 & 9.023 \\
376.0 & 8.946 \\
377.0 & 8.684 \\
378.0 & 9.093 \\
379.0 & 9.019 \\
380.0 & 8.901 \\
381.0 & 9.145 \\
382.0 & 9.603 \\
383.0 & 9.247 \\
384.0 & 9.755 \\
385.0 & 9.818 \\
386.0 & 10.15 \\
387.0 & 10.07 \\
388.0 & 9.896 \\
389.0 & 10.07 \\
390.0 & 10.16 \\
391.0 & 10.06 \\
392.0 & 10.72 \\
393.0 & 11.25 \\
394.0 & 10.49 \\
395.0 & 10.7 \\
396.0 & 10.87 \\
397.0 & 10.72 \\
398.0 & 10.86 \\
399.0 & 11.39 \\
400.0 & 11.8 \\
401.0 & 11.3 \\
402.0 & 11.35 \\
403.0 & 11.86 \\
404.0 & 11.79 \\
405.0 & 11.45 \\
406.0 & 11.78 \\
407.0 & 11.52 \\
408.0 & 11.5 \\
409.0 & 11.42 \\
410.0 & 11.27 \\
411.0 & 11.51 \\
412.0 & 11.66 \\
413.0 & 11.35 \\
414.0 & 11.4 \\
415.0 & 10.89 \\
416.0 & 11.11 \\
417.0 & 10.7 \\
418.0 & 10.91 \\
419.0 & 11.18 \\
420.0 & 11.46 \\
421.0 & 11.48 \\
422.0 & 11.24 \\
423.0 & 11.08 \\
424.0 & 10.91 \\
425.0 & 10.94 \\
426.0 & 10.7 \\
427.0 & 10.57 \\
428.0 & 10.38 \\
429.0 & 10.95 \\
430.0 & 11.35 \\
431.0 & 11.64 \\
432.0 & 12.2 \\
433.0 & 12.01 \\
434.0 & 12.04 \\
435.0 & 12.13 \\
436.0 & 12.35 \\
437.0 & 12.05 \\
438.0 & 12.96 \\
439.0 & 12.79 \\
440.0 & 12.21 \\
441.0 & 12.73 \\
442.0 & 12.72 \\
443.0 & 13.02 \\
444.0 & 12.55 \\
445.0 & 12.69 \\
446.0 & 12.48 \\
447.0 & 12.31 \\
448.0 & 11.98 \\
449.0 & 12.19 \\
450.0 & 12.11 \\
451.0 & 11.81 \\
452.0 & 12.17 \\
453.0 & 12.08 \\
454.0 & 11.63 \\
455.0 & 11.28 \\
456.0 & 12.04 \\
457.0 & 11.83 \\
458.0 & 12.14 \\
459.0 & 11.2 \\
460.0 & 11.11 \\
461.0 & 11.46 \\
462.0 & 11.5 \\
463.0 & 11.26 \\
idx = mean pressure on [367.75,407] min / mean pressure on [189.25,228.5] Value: 2.25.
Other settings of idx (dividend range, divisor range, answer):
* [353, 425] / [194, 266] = 1.79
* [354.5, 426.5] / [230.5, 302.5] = 1.60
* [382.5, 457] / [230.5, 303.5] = 1.84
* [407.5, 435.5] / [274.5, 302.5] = 1.87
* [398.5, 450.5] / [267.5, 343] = 1.97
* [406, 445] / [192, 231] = 2.54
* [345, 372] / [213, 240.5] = 1.35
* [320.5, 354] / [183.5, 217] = 1.55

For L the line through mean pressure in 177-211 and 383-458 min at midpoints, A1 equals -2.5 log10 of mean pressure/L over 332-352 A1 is 0.32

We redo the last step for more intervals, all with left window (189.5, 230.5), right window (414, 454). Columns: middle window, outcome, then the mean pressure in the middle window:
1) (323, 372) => 0.28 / 6.92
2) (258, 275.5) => 0.01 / 6.23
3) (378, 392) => 0.05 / 9.7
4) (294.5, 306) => 0.24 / 5.95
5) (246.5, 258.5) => -0.13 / 6.6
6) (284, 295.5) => 0.18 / 6.01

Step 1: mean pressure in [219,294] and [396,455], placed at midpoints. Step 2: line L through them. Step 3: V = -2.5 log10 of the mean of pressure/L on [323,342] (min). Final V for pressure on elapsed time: 0.35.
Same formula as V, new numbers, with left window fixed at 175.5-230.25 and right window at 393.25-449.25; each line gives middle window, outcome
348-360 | 0.29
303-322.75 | 0.43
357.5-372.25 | 0.23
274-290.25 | 0.17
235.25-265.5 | -0.07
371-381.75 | 0.14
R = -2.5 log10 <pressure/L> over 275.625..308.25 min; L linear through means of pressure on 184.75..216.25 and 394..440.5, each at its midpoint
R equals 0.20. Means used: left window 4.06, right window 11.4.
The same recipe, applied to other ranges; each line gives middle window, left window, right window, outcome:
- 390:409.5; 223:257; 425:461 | -0.05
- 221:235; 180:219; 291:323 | -0.18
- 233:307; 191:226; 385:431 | 0.03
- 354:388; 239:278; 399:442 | 0.17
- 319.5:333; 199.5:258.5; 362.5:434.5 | 0.40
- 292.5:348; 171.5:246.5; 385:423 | 0.38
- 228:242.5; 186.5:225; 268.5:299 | -0.21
